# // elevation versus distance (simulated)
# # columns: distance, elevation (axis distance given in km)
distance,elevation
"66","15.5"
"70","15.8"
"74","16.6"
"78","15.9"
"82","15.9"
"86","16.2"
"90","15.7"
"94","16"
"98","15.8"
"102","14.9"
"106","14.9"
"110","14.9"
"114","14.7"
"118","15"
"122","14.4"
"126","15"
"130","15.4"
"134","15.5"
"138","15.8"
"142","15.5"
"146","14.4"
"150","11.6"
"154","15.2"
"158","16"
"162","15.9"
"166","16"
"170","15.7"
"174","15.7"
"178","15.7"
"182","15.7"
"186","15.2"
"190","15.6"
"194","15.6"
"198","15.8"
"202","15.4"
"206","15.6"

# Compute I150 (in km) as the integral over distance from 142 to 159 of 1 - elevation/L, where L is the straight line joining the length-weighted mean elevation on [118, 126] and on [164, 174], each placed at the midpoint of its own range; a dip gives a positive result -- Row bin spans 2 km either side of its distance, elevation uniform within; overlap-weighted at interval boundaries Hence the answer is 1.1 km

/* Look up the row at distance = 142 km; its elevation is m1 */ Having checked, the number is 15.5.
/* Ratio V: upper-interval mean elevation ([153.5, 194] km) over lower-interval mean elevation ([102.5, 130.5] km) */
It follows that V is 1.1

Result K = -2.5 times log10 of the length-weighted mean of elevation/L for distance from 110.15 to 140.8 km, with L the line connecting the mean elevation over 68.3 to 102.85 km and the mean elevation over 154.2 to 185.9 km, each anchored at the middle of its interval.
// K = 0.05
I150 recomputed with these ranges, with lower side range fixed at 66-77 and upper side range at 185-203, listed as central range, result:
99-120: 1.28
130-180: 1.42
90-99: 0.05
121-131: 0.56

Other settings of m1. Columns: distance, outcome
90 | 15.7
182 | 15.7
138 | 15.8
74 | 16.6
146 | 14.4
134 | 15.5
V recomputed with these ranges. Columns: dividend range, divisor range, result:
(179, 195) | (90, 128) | 1.03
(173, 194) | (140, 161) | 1.07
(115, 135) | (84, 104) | 0.96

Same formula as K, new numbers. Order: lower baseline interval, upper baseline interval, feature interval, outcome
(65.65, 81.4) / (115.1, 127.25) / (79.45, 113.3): -0.007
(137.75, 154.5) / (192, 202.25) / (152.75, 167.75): -0.081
